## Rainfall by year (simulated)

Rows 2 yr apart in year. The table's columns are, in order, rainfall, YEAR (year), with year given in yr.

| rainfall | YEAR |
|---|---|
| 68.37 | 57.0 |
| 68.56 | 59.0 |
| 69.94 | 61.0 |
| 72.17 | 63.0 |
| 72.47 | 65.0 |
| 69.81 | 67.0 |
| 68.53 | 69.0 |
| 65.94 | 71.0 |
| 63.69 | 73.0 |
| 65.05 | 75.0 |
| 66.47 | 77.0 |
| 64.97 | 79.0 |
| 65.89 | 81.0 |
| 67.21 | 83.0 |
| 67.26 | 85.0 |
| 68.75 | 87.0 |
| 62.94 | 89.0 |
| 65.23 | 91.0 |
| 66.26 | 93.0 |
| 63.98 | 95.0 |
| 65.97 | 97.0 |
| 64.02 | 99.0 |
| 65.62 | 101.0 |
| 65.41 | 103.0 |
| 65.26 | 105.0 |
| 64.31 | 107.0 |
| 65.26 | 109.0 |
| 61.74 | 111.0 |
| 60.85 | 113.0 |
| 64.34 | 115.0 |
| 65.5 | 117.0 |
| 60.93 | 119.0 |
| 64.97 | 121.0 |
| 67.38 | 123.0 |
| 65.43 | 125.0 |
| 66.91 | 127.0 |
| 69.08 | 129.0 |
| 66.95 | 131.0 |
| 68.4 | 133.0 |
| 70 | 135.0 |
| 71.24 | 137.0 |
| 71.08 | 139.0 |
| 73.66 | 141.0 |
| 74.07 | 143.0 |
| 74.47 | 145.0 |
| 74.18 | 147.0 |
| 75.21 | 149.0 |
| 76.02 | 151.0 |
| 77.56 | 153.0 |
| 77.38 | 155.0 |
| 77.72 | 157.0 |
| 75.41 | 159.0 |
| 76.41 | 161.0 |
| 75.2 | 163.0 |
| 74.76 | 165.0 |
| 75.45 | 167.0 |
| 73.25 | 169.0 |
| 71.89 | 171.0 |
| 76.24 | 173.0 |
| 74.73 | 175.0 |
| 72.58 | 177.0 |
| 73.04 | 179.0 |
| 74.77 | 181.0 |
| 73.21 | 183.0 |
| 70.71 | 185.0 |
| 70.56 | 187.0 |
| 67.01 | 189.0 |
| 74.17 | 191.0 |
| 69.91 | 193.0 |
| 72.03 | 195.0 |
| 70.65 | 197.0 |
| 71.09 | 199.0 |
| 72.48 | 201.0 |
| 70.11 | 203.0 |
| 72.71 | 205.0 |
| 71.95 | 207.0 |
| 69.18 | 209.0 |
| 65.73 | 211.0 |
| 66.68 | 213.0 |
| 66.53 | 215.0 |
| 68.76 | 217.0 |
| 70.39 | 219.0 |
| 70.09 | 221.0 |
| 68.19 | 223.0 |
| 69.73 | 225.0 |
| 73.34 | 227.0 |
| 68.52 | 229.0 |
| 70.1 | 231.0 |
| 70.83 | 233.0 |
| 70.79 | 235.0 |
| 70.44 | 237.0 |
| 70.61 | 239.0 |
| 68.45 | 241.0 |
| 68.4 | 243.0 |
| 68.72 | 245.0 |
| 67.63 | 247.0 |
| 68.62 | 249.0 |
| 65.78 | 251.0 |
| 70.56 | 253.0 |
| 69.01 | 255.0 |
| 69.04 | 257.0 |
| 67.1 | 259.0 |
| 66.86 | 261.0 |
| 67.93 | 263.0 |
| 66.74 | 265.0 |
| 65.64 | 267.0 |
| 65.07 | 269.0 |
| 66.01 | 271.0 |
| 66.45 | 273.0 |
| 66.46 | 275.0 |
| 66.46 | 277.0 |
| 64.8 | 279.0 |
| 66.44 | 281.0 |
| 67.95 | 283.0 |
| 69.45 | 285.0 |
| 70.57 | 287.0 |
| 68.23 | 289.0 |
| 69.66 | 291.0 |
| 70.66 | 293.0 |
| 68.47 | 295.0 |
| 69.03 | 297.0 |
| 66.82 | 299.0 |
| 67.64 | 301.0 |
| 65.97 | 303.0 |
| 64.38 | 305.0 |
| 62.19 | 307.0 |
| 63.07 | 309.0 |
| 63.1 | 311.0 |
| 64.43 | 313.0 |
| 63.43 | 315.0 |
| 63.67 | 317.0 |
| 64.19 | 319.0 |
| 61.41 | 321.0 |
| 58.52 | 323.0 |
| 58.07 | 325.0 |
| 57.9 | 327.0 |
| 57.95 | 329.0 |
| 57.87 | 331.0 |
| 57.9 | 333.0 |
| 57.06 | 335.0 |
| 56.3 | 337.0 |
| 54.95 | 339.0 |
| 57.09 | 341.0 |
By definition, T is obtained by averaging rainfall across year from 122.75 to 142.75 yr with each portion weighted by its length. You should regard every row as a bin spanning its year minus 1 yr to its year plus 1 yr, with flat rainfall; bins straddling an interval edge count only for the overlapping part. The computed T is 69.3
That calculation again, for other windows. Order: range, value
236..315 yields 67.3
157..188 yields 74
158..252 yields 71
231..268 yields 68.6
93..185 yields 70.2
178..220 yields 70.6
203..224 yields 69.1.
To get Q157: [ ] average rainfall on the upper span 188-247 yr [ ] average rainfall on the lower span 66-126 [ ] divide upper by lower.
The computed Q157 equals 1.07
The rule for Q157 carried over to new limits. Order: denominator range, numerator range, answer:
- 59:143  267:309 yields 1.00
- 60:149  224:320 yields 1.00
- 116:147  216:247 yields 1.01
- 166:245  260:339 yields 0.91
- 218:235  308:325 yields 0.89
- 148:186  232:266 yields 0.92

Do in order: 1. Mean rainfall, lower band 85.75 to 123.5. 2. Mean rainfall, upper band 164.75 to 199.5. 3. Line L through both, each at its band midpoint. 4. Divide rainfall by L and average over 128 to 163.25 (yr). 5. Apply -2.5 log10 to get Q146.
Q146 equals -0.07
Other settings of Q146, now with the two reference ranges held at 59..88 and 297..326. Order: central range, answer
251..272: -0.05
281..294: -0.09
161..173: -0.13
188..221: -0.07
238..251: -0.06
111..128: 0.04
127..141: -0.05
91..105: 0.03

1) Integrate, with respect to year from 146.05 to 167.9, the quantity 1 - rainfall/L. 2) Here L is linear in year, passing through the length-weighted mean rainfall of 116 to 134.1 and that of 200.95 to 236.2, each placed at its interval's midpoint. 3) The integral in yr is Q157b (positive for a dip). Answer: -2.8 yr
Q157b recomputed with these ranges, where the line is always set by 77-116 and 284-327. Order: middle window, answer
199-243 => -3.1 yr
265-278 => -0.2 yr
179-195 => -1.6 yr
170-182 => -1.6 yr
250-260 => -0.5 yr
